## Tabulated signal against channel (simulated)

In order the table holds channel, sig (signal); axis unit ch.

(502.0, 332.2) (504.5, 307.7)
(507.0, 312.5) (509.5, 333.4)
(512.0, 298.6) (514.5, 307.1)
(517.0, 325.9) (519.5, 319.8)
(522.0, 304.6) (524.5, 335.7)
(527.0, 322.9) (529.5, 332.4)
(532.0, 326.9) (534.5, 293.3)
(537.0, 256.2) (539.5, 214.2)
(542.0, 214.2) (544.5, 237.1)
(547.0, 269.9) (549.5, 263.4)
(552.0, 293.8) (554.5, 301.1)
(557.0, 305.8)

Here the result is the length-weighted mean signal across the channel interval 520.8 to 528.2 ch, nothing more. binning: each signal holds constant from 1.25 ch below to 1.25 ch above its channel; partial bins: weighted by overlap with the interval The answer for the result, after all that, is 321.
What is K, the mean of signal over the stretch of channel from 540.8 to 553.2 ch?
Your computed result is 256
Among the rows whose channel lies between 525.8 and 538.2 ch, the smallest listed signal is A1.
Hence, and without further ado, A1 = 256.2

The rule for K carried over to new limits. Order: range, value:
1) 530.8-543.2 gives 261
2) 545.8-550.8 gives 267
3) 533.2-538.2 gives 275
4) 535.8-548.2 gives 238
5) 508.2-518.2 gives 316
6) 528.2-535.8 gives 317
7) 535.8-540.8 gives 235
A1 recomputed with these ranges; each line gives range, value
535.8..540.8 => 214.2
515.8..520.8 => 319.8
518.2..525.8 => 304.6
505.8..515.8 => 298.6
